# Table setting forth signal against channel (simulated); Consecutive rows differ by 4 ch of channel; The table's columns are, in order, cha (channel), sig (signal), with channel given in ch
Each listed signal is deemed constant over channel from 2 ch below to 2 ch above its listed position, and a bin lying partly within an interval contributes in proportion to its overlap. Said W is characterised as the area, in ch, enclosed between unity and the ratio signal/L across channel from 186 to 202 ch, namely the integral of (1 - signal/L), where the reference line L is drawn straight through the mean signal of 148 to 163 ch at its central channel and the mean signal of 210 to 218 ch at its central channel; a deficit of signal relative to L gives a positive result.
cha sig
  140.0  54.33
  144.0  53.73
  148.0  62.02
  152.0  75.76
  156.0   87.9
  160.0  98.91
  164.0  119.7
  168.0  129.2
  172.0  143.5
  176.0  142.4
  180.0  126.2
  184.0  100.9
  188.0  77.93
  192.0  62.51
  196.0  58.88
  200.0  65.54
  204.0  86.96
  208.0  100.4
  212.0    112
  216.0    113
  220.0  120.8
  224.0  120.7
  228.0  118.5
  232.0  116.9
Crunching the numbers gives 5.75 ch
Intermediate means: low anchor 86.3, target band 66.2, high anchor 112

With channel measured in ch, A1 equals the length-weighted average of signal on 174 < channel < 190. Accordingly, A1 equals 112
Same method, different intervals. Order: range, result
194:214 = 84.8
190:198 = 60.7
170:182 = 137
